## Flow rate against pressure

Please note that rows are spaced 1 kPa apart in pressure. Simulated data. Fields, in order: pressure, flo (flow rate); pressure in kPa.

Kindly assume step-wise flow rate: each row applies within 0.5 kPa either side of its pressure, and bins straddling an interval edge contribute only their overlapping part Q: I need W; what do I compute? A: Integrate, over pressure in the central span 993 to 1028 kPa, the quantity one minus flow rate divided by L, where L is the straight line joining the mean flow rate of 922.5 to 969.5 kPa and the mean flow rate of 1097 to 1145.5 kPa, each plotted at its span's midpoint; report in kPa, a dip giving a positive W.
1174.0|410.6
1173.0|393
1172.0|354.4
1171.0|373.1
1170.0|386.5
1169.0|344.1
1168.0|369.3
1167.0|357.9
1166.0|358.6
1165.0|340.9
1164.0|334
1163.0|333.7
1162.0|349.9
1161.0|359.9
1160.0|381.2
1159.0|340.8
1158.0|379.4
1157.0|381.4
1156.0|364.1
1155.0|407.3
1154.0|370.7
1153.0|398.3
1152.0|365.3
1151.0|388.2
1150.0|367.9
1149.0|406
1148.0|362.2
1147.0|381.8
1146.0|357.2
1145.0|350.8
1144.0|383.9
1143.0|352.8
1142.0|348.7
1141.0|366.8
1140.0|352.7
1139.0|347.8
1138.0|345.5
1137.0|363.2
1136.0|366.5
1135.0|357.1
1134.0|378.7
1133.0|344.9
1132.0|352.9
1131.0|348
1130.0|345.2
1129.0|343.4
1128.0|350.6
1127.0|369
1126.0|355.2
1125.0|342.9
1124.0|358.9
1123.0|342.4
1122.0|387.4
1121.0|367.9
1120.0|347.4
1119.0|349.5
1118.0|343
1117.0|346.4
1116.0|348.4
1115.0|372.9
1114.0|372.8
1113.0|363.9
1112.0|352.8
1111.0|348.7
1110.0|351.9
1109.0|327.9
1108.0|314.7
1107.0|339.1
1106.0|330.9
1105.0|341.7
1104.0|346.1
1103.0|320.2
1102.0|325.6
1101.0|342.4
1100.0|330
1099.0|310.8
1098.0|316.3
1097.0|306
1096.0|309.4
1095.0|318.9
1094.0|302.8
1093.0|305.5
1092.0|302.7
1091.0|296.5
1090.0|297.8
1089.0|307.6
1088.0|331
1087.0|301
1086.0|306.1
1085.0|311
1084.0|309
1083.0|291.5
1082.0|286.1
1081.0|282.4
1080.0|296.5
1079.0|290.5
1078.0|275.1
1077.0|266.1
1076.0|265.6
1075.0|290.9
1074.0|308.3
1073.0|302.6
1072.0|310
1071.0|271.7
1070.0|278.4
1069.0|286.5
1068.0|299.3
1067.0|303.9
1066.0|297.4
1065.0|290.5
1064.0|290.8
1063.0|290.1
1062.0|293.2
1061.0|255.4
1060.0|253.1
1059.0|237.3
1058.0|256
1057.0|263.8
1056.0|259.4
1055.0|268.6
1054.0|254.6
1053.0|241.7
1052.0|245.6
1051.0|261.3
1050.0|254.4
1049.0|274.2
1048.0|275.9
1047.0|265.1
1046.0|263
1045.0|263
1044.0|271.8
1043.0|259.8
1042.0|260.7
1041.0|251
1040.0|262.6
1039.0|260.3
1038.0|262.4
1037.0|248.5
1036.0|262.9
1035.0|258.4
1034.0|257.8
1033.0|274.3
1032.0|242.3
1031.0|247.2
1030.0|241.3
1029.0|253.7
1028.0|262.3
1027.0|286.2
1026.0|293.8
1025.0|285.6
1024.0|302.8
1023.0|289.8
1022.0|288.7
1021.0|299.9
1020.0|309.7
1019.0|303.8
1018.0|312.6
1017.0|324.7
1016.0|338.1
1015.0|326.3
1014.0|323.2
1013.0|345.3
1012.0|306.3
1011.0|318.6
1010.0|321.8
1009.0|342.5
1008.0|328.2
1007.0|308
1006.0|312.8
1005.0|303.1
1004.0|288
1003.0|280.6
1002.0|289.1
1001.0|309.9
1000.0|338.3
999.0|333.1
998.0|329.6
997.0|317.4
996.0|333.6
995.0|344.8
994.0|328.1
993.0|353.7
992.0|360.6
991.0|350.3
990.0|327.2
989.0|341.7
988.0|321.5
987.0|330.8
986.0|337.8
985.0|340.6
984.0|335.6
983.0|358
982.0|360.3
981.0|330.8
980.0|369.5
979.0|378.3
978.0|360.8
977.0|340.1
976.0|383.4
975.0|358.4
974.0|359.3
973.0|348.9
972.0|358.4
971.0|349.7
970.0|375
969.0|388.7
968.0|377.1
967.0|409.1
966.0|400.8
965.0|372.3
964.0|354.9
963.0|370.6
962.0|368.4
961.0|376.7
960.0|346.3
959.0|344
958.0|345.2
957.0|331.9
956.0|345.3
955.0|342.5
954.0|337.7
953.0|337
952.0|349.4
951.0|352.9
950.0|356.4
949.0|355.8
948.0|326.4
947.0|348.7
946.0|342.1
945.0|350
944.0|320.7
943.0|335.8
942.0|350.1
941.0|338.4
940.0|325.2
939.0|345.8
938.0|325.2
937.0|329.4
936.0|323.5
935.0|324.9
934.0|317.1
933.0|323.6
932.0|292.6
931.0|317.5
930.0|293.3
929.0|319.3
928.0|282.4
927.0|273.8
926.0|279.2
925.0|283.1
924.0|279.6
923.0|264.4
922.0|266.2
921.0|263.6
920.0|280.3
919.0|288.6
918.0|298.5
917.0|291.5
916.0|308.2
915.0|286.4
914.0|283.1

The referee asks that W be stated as 2.8 kPa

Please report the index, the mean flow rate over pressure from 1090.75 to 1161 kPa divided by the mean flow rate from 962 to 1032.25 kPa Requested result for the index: 1.07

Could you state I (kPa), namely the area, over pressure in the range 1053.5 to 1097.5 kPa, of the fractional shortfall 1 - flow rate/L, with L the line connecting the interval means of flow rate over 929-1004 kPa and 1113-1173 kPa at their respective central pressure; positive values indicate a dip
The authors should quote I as 8.1 kPa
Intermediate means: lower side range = 343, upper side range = 362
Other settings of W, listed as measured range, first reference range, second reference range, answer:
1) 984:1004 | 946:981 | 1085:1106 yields 1.1 kPa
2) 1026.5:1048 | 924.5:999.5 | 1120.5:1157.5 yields 5.6 kPa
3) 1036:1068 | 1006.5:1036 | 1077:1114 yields 4.0 kPa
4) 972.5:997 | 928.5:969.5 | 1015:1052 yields -2.5 kPa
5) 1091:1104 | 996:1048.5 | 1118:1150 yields 0.8 kPa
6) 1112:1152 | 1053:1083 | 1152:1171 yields -2.6 kPa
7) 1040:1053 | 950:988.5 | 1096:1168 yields 3.4 kPa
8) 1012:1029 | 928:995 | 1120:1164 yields 2.3 kPa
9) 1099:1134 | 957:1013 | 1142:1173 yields 1.3 kPa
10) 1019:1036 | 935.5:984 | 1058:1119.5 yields 2.8 kPa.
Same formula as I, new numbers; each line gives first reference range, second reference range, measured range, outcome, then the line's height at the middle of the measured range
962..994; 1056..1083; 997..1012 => 1.0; 336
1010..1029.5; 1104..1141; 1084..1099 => 1.3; 338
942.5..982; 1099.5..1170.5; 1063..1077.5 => 2.7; 357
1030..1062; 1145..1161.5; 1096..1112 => -0.4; 322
